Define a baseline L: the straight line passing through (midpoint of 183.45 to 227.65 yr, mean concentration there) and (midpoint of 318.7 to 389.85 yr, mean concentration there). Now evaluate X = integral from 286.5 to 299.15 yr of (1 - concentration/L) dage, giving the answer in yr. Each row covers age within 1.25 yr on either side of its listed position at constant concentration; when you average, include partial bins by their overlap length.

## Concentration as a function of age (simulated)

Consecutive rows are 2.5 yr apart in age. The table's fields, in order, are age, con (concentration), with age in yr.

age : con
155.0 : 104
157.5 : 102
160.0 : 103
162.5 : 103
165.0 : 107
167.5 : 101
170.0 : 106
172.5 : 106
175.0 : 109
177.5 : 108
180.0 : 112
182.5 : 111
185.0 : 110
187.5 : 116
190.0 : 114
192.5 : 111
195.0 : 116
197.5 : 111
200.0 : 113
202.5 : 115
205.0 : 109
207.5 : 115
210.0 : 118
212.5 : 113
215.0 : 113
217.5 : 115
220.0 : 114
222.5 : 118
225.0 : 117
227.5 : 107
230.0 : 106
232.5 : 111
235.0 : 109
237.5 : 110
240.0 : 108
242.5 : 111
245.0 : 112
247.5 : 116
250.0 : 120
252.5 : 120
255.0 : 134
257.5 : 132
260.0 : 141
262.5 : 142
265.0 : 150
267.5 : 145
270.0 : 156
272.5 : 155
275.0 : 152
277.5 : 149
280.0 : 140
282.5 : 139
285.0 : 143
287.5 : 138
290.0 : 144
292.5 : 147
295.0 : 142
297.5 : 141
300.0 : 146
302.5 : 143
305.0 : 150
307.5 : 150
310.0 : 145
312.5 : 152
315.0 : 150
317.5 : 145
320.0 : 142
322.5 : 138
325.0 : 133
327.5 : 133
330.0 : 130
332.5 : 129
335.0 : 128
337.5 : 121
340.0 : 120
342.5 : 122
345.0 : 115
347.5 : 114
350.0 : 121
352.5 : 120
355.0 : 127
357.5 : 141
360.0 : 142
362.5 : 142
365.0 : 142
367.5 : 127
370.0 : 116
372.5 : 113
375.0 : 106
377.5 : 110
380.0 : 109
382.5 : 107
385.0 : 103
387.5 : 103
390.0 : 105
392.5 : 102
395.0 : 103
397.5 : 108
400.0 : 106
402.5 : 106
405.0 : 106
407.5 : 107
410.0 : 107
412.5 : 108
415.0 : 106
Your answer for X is -2.5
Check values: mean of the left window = 114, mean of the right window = 123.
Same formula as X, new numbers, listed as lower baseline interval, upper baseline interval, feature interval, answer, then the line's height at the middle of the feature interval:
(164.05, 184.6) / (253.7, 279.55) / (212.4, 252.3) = 5.6 yr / 131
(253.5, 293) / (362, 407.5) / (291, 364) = -4.2 yr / 128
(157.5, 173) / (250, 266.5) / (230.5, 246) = 2.3 yr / 129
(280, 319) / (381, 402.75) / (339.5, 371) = -1.8 yr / 121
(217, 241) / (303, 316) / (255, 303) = -3.5 yr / 135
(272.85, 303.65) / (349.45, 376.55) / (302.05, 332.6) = -1.0 yr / 137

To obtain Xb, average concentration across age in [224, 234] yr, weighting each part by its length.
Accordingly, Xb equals 110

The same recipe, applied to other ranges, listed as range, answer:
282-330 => 143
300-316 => 148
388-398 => 104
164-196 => 110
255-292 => 144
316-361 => 129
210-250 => 112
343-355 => 119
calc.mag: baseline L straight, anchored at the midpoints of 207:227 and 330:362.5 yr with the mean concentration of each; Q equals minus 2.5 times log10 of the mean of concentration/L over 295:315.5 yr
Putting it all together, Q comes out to -0.20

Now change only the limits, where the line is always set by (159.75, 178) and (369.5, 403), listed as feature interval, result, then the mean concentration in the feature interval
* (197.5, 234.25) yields -0.07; 113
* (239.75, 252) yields -0.08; 114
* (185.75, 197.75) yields -0.08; 114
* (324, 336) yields -0.22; 131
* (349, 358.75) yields -0.19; 127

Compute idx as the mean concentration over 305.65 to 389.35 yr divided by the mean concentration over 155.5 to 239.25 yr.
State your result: 1.15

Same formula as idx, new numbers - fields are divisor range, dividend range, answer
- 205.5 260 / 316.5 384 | 1.08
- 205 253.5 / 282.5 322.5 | 1.28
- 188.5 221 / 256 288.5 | 1.27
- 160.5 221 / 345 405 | 1.05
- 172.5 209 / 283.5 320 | 1.30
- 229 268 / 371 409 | 0.87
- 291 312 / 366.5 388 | 0.76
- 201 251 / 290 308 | 1.29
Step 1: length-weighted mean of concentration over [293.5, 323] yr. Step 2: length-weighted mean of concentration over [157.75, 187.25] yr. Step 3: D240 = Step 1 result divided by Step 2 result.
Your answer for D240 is 1.4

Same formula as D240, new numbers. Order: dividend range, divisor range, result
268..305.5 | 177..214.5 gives 1.29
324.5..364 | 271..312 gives 0.88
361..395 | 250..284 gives 0.80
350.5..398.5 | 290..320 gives 0.80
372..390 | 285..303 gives 0.75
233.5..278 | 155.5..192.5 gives 1.21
